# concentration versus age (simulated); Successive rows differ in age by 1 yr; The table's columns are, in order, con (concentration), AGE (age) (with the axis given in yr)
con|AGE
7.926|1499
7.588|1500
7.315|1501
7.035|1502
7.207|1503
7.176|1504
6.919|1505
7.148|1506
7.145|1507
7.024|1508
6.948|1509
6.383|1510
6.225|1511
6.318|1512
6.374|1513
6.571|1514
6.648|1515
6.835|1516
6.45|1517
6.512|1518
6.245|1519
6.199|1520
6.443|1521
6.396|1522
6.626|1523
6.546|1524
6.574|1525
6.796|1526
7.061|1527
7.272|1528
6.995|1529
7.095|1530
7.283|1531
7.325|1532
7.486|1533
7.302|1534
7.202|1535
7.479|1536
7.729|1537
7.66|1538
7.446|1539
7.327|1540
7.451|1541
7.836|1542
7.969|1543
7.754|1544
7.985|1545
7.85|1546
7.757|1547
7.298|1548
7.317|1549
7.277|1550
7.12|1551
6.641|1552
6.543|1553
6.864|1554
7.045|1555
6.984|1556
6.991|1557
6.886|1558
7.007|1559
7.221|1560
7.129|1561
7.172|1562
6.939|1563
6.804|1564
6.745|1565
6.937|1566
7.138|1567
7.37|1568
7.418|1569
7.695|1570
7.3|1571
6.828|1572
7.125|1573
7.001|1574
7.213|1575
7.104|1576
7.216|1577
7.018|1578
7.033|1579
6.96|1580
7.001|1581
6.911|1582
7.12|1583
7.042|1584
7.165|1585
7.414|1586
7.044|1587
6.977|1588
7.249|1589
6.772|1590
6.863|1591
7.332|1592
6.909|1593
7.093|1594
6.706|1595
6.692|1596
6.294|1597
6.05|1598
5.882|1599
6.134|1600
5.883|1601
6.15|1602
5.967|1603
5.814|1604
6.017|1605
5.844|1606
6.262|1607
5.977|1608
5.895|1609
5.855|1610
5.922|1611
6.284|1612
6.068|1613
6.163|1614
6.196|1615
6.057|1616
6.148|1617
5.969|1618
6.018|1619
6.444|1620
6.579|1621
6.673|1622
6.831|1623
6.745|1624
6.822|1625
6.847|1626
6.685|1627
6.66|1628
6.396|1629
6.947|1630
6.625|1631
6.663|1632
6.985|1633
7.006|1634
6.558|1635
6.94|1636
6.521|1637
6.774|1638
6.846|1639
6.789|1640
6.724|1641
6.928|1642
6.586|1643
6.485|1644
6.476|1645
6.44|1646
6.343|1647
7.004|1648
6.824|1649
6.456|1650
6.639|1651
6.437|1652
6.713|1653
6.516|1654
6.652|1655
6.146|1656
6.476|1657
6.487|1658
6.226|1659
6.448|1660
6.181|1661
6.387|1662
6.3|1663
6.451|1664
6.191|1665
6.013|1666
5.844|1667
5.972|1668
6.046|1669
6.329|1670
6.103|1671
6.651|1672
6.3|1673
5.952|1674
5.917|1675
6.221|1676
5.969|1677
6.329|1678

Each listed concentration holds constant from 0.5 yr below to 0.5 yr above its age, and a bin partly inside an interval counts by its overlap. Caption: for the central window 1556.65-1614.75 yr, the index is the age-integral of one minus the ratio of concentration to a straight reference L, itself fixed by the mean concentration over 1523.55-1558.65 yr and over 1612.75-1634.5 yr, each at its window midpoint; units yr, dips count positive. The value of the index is 1.1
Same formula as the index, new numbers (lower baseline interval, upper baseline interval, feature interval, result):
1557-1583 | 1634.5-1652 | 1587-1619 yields 2.7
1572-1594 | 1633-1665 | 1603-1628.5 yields 2.1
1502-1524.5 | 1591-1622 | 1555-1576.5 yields -2.3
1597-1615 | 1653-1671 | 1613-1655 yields -3.0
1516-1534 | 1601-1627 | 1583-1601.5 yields -1.1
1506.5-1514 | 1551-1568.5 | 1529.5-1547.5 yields -1.9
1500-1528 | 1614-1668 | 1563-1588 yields -1.8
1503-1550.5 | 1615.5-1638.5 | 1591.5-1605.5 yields 0.8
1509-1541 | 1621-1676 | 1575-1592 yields -0.9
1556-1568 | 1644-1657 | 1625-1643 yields -0.3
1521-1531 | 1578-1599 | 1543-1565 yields -1.0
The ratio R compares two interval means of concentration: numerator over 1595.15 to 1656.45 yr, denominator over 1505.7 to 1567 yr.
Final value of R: 0.92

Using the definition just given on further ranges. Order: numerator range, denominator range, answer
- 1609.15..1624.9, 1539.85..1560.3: 0.86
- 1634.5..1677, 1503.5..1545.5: 0.92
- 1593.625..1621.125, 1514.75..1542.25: 0.88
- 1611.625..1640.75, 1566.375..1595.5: 0.92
